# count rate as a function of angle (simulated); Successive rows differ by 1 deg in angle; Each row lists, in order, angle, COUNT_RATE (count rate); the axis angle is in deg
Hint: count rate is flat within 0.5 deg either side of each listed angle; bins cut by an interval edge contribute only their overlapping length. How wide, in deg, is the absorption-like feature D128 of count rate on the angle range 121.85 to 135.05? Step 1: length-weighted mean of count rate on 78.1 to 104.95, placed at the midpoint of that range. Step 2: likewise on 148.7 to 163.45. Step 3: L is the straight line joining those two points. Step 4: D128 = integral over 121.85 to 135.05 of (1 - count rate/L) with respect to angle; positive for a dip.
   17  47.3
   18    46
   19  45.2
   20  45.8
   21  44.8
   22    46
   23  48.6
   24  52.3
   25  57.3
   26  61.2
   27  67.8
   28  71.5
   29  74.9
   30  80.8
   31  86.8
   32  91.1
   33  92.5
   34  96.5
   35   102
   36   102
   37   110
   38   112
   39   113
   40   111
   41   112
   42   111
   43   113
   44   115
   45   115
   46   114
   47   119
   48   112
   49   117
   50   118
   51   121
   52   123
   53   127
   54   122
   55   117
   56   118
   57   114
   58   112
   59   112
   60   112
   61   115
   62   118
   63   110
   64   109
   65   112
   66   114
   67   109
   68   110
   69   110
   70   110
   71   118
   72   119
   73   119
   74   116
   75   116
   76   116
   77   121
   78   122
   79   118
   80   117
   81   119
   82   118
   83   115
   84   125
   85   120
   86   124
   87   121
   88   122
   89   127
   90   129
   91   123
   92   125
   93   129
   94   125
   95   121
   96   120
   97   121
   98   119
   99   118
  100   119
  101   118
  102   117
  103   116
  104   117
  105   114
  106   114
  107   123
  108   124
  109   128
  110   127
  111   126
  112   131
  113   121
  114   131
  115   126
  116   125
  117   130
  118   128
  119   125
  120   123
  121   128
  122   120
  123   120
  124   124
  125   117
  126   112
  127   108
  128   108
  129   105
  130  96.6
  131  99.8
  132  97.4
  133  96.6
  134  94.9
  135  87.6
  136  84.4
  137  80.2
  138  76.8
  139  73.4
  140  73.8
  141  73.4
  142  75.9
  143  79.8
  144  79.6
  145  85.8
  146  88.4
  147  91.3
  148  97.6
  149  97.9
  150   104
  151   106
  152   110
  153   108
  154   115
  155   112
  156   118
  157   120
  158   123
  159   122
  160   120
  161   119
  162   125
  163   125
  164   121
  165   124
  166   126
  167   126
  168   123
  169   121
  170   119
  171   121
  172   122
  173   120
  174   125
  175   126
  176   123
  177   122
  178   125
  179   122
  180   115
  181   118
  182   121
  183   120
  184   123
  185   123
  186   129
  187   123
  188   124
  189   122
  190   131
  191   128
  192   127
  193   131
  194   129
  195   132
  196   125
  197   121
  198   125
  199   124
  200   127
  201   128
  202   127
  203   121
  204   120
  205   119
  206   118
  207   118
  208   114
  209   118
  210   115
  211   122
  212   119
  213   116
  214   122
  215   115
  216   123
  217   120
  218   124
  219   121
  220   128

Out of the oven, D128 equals 1.25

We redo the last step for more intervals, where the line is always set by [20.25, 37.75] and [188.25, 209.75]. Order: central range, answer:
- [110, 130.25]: -3.8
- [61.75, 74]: -3.7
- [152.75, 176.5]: -1.4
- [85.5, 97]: -3.8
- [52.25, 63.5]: -4.3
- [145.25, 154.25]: 0.7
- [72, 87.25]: -4.9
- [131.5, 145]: 3.0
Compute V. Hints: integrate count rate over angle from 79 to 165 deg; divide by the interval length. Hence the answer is 112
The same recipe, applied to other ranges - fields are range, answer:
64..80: 115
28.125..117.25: 116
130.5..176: 105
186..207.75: 125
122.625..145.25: 93.4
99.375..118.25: 123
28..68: 109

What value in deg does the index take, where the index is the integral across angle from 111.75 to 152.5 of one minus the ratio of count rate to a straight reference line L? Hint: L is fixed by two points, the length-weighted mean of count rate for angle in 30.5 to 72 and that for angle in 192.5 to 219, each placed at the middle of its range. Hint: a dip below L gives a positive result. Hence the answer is 4.8 deg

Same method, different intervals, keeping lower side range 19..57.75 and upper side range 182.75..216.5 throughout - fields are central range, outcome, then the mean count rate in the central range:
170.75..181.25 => -0.3 deg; 122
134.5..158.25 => 4.2 deg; 93.9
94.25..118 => -3.3 deg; 122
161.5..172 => -0.5 deg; 123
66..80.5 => -2.0 deg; 116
